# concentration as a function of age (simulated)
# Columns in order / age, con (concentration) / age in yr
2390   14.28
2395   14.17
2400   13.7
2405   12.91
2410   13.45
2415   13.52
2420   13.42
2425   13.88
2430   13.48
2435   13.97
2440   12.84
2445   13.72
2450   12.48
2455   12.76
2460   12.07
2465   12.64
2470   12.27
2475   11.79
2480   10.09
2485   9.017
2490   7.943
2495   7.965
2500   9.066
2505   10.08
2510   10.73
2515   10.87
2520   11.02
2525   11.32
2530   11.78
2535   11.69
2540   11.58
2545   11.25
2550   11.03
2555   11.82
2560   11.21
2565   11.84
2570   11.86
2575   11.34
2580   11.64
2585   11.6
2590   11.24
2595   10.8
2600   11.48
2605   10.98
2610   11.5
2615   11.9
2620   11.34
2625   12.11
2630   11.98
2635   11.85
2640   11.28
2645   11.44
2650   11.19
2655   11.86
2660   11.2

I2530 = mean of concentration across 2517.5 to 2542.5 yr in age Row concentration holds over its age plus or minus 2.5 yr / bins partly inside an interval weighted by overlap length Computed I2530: 11.5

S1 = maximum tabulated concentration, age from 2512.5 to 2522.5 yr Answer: 11.02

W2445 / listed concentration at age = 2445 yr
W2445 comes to 13.72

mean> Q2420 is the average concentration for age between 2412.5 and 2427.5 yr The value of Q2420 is 13.6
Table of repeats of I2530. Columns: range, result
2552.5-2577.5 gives 11.6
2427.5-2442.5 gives 13.4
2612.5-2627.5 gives 11.8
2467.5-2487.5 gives 10.8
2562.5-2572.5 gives 11.8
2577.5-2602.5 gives 11.4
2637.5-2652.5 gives 11.3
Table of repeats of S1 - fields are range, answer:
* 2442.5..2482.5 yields 13.72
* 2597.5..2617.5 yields 11.9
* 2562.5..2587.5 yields 11.86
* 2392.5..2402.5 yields 14.17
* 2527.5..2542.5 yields 11.78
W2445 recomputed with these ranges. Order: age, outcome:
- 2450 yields 12.48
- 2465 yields 12.64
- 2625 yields 12.11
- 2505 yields 10.08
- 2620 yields 11.34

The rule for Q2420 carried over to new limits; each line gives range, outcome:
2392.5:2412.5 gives 13.6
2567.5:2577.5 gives 11.6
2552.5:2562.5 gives 11.5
